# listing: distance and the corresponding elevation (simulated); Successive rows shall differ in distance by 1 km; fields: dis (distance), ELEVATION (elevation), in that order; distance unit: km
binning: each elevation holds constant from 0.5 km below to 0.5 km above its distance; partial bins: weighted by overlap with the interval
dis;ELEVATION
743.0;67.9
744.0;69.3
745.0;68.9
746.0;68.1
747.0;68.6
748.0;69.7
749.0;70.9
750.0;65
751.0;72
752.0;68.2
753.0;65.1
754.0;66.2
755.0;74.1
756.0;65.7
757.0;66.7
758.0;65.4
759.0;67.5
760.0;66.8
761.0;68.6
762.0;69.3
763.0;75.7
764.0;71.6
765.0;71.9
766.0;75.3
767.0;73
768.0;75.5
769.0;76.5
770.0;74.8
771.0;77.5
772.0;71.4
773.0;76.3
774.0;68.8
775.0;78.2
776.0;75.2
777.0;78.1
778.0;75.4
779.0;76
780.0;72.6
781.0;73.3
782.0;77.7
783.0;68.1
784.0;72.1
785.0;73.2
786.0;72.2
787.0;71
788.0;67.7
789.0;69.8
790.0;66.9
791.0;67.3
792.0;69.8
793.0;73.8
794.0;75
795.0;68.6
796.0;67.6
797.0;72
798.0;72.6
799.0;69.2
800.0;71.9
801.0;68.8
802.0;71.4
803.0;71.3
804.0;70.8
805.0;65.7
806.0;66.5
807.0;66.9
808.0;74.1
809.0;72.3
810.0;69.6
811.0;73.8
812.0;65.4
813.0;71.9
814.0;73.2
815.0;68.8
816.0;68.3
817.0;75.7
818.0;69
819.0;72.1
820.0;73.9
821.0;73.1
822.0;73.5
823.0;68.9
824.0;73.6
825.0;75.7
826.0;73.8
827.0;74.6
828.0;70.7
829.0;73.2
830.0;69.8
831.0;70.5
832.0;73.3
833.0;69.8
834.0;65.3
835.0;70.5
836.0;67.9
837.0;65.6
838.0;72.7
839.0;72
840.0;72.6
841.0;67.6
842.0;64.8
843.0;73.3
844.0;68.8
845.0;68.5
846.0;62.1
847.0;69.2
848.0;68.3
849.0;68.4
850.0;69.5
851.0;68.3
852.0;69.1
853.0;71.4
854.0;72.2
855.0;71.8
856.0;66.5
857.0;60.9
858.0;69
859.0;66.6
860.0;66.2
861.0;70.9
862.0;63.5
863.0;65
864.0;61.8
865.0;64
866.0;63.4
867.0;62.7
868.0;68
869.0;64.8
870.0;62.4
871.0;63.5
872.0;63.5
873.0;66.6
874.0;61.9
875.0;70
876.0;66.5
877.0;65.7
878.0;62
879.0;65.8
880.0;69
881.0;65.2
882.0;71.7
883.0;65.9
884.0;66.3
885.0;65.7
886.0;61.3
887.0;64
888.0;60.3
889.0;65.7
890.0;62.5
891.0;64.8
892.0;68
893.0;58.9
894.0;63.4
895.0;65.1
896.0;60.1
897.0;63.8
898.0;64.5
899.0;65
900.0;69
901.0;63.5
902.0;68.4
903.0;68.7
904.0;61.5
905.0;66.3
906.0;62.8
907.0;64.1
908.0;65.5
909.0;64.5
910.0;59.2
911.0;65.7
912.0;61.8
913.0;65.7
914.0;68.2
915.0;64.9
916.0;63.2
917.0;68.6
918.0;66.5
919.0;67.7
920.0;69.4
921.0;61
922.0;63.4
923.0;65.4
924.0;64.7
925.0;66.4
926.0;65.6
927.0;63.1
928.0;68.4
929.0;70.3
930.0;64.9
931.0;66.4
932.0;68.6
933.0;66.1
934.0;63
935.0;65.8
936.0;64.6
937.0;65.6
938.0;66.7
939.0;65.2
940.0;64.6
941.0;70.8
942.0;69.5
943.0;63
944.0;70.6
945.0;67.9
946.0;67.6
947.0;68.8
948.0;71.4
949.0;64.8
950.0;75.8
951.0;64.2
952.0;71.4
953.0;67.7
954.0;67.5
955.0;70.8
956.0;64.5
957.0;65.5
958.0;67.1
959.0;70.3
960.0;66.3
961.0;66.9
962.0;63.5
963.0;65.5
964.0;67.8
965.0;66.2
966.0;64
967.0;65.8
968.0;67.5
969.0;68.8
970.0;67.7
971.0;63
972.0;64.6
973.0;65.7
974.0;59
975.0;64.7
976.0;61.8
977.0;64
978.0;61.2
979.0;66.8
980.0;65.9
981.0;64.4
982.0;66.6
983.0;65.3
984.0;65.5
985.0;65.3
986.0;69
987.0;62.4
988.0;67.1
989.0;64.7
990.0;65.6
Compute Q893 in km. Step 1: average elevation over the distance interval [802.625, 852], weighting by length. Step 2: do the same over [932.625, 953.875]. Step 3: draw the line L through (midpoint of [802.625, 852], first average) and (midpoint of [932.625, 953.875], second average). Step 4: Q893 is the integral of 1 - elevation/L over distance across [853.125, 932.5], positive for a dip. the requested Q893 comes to 3.83 km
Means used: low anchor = 70.3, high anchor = 67.4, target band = 65.3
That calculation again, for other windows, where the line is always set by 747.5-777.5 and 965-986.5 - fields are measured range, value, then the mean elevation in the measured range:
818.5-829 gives -0.5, 73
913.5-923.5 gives 0.1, 65.8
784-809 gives 0.0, 70.3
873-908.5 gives 1.4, 65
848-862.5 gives 0.1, 68.2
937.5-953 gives -0.5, 68.1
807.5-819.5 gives -0.2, 71.2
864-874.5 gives 0.7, 64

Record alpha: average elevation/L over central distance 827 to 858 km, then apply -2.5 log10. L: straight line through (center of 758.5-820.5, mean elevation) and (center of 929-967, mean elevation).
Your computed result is 0.01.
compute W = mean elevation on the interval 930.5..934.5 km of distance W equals 66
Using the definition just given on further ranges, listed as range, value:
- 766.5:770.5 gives 75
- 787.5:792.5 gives 68.3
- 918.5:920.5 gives 68.6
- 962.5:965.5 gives 66.5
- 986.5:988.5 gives 64.8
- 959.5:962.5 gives 65.6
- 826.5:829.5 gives 72.8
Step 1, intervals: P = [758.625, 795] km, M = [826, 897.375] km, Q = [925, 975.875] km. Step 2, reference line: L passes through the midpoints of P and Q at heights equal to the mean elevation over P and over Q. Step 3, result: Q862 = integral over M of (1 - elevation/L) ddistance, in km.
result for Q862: 2.89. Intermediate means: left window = 72.6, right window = 66.7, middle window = 66.9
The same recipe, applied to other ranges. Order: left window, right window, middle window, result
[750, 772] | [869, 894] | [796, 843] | -2.00 km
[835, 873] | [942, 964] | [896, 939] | 1.38 km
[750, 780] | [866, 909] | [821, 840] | -0.88 km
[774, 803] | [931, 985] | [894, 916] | 1.12 km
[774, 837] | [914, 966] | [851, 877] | 1.22 km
